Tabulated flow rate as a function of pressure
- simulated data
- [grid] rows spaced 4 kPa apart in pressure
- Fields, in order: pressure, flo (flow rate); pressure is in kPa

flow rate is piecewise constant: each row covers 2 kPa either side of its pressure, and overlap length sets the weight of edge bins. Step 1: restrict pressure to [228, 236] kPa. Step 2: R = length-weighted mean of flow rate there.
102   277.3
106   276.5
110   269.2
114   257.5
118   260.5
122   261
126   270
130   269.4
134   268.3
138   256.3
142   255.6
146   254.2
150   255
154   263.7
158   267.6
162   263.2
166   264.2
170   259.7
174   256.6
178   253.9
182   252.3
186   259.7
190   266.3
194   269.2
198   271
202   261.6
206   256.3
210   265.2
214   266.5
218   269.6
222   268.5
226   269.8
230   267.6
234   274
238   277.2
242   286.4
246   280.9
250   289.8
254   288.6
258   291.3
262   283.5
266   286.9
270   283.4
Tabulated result 271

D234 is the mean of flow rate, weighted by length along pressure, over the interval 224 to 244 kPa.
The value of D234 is 275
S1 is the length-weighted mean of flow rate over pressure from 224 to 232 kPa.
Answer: 269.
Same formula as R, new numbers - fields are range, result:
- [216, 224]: 269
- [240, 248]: 284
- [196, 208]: 263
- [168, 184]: 256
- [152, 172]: 264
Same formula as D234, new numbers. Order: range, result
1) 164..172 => 262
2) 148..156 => 259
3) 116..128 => 264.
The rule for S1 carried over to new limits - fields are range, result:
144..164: 261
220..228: 269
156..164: 265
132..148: 259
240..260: 287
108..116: 263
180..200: 264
